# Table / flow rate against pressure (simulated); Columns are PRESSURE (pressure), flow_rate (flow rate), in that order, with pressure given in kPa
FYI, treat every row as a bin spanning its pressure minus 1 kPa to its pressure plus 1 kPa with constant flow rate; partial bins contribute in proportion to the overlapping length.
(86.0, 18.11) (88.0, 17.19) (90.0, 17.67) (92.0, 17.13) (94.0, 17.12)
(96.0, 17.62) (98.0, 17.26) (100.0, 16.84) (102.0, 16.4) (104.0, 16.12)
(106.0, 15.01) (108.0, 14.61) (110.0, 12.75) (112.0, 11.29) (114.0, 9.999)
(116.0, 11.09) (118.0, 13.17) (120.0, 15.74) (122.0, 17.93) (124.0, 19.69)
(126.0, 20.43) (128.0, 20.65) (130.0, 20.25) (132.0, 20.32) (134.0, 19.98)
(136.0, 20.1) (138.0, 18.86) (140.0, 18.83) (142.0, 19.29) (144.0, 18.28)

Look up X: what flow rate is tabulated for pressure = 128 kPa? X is 20.65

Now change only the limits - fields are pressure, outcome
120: 15.74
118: 13.17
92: 17.13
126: 20.43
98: 17.26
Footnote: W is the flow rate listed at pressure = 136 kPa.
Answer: 20.1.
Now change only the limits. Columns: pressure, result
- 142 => 19.29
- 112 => 11.29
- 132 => 20.32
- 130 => 20.25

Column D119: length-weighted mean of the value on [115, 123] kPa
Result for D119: 14.5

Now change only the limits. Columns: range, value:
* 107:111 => 13.7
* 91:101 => 17.2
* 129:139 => 19.9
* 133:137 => 20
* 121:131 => 19.8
